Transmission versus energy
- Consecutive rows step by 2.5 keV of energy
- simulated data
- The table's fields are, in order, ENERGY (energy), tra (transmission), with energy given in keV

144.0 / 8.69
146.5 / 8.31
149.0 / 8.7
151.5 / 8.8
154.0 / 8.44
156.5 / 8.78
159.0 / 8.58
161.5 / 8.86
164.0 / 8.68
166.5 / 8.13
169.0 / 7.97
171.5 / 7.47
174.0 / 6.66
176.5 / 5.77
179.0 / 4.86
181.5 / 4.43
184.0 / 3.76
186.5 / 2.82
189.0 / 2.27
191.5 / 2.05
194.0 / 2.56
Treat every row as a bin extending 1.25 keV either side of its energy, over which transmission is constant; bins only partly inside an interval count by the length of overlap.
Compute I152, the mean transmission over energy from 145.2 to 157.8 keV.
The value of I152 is 8.61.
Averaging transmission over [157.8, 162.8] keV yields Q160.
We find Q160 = 8.72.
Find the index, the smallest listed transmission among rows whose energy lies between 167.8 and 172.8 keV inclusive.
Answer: 7.47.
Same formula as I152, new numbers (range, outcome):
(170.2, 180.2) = 6.21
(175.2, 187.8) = 4.33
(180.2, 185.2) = 4.11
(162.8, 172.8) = 8.05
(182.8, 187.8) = 3.28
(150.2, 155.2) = 8.62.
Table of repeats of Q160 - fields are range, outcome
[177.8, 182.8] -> 4.63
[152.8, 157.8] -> 8.61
